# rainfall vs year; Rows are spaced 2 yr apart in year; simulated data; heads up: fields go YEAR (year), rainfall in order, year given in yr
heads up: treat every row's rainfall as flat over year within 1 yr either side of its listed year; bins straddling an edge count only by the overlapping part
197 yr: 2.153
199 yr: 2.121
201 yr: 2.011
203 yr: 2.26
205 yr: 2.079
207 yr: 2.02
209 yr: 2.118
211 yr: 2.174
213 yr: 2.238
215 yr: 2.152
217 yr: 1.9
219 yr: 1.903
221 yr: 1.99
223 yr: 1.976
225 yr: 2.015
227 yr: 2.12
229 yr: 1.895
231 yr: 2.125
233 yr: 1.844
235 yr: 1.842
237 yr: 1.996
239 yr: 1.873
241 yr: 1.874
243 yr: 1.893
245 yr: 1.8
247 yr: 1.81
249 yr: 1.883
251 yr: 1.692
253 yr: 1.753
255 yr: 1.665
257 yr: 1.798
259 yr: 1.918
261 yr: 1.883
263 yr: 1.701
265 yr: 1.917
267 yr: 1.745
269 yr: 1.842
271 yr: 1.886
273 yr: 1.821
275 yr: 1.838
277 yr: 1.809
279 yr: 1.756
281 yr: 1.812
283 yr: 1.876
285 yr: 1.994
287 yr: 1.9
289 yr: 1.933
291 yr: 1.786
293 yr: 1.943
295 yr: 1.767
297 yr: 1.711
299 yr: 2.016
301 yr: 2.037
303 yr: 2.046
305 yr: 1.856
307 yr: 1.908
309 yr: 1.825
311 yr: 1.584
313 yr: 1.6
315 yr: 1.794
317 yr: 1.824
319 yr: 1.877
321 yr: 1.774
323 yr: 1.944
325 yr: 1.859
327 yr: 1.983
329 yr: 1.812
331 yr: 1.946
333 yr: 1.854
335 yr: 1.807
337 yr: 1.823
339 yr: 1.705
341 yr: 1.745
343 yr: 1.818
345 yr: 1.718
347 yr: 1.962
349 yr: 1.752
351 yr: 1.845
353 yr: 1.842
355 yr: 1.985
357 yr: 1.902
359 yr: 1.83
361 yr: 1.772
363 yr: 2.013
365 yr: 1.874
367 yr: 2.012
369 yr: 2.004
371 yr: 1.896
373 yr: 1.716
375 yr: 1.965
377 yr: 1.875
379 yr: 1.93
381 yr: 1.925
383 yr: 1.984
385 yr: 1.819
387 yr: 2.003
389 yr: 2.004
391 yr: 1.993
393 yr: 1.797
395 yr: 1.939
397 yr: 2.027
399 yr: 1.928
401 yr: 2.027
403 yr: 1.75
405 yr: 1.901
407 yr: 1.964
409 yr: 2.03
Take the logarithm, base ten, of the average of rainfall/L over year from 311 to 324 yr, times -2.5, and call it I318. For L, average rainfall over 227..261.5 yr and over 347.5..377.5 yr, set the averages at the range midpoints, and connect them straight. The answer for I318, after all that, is 0.05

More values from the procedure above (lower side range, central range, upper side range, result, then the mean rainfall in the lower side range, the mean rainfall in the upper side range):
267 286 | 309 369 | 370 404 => 0.027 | 1.84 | 1.92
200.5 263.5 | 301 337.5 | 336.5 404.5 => 0.037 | 1.95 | 1.89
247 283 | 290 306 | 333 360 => -0.046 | 1.81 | 1.83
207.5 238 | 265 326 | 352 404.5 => 0.071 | 2.02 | 1.92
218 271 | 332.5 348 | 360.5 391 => 0.064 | 1.88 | 1.92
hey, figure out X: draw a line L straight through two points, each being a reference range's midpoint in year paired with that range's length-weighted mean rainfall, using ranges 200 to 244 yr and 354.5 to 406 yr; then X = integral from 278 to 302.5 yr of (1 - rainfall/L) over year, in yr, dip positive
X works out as 1.1 yr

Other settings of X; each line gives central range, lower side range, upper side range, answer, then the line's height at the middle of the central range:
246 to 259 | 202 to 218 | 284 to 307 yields 1.5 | 2.01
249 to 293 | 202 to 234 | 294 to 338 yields 2.5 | 1.94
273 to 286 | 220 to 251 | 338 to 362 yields 0.3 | 1.88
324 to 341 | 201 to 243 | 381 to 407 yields 1.0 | 1.96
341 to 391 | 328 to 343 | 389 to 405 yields -0.6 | 1.87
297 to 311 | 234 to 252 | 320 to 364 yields -0.4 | 1.85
